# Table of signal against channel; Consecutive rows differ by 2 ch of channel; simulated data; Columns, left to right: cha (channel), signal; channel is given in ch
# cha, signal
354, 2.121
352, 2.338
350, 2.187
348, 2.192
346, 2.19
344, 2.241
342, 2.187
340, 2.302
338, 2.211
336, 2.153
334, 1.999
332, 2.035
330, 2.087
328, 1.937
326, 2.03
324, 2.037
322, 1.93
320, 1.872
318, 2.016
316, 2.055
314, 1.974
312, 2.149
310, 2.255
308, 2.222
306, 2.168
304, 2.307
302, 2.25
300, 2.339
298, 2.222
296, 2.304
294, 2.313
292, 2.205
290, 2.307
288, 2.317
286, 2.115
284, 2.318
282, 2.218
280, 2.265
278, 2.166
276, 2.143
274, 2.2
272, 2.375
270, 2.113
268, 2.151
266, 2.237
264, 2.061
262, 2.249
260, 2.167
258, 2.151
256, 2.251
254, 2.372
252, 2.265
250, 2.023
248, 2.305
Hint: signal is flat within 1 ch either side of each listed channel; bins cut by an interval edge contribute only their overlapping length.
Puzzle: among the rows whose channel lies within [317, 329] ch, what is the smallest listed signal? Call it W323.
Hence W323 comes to 1.872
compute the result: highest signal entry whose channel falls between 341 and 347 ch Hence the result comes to 2.241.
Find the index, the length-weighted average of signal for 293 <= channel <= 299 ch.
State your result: 2.28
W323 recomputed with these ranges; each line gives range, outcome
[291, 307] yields 2.168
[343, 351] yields 2.187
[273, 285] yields 2.143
